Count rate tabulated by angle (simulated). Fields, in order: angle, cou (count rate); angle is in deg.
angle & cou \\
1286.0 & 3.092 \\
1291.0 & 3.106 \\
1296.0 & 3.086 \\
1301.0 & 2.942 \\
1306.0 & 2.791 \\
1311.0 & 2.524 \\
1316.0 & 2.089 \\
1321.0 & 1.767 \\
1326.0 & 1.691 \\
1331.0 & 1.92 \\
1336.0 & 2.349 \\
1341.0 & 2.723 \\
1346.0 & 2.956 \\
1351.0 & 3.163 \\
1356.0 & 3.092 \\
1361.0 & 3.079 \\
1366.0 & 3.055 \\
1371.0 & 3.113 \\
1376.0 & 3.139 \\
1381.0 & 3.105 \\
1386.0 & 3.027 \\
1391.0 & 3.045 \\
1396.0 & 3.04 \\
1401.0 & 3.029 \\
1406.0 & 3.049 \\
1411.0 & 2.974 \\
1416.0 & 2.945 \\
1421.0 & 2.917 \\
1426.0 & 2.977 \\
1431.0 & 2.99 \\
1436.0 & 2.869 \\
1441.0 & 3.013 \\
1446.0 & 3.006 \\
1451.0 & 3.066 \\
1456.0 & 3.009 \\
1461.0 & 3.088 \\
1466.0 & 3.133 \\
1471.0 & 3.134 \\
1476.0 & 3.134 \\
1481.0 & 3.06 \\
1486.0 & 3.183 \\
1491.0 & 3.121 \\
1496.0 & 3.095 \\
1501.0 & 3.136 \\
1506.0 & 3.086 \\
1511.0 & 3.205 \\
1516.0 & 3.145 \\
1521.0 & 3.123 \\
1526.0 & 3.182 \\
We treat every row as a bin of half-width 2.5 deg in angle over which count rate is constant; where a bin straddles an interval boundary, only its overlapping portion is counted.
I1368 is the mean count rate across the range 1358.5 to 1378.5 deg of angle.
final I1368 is 3.1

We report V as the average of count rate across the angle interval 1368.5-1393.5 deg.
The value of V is 3.09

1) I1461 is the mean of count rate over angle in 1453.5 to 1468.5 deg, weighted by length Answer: 3.08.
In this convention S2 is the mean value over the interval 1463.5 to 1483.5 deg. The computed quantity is 3.12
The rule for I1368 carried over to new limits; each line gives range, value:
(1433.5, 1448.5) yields 2.96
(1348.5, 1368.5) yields 3.1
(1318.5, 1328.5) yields 1.73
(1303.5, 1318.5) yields 2.47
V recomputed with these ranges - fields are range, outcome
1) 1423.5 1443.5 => 2.96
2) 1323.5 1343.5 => 2.17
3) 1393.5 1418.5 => 3.01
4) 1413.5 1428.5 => 2.95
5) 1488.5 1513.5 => 3.13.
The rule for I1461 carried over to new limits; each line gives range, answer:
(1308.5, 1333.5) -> 2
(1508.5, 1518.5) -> 3.17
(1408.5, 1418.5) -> 2.96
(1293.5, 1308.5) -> 2.94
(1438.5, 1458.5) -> 3.02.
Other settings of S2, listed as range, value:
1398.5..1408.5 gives 3.04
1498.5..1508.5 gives 3.11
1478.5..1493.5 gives 3.12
